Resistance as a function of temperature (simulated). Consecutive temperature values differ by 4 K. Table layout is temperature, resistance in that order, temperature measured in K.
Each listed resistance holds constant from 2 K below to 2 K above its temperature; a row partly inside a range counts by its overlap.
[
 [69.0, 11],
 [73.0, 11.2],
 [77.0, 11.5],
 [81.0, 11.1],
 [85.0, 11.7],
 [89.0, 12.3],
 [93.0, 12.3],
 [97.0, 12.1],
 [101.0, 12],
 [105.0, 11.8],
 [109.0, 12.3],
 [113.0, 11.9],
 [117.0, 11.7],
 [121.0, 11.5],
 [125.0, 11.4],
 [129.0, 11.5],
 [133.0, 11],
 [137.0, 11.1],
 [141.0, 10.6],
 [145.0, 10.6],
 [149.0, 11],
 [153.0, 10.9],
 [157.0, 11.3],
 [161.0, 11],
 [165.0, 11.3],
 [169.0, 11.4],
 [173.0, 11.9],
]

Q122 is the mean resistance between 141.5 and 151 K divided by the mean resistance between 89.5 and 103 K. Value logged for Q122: 0.89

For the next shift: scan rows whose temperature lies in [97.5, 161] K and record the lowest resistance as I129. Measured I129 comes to 10.6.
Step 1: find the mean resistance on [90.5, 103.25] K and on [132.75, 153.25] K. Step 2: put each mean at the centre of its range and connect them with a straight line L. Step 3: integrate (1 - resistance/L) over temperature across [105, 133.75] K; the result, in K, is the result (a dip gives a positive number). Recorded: -0.4 K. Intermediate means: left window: 12.1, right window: 10.9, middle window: 11.7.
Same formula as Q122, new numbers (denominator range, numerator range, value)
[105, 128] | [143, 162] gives 0.93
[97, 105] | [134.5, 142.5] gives 0.91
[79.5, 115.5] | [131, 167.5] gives 0.92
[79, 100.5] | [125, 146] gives 0.93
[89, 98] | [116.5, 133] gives 0.94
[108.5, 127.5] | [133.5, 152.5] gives 0.93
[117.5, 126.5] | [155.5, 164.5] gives 0.97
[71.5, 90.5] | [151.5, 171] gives 0.97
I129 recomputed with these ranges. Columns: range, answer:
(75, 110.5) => 11.1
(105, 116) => 11.8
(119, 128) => 11.4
